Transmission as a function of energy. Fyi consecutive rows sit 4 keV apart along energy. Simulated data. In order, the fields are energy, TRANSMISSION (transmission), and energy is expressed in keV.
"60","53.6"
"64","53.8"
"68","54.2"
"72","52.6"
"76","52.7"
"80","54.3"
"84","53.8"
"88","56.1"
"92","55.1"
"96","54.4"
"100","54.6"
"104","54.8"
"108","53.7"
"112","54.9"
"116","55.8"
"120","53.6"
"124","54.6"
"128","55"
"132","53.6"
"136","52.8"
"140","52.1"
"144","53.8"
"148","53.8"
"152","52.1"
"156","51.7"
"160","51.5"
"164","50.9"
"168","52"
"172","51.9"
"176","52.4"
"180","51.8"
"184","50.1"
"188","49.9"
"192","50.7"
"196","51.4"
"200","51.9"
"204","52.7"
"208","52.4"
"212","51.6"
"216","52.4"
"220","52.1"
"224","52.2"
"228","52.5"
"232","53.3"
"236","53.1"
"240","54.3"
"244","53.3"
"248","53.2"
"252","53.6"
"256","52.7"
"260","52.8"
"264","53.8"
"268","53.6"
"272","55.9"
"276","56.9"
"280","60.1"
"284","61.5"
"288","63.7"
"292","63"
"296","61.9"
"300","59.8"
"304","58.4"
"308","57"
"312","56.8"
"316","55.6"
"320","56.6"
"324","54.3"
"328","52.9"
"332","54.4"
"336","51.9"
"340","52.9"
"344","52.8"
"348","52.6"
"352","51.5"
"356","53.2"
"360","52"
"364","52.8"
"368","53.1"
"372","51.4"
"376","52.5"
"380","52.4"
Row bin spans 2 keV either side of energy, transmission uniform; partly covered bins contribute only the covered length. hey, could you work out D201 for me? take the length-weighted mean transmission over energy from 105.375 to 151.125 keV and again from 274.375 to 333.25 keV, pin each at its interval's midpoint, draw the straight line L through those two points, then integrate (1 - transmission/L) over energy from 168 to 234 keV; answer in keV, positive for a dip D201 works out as 4.6 keV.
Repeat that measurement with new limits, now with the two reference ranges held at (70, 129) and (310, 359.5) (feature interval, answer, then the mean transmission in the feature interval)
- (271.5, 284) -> -1.1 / 58.5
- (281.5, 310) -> -3.7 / 60.7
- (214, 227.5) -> 0.4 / 52.3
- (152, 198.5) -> 2.4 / 51.3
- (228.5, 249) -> 0.2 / 53.4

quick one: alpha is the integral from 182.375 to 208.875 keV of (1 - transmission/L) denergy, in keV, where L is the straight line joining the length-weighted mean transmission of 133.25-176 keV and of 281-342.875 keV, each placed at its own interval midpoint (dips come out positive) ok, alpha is 1.16 keV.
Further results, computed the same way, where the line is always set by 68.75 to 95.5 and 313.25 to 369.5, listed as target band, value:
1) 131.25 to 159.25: 0.62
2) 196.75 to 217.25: 0.62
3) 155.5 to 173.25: 0.76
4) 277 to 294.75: -2.73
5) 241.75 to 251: 0.06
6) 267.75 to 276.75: -0.35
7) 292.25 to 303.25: -1.52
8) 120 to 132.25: -0.09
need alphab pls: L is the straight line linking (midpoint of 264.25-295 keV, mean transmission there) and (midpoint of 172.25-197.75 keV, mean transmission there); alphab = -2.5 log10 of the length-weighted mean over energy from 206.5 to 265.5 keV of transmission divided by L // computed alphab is 0.05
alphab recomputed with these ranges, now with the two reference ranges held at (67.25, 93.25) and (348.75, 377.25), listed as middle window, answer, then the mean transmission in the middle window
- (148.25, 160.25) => 0.03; 52.1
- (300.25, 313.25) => -0.10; 57.8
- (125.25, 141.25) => 0.01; 53.5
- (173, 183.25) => 0.03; 51.8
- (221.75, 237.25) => 0.01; 52.7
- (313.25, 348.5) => -0.03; 53.9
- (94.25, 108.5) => -0.01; 54.4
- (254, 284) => -0.05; 55.5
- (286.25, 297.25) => -0.19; 62.9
